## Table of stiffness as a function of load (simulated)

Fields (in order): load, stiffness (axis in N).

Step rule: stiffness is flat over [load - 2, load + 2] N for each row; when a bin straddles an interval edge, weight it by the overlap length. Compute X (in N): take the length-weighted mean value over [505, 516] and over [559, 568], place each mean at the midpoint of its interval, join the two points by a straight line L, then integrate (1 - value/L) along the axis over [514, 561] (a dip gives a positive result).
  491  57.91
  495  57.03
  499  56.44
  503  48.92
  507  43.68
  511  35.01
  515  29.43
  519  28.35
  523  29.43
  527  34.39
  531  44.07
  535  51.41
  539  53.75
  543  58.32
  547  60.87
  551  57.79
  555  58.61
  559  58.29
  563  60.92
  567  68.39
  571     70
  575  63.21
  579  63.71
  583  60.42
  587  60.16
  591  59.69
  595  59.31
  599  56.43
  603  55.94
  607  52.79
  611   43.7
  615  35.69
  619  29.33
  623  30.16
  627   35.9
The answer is 3.1 N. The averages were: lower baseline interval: 36.6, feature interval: 47.4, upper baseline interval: 62.8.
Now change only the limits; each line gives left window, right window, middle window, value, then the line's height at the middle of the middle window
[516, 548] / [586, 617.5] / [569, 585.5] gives -4.9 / 49.5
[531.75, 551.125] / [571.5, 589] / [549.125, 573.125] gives -1.3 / 59.1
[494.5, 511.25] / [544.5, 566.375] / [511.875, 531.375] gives 7.6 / 52.7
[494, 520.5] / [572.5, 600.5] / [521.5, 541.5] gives 2.0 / 48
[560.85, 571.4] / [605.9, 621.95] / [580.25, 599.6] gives -2.7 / 52.5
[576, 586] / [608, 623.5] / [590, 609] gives -3.3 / 48.3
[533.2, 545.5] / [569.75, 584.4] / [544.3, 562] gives -0.2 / 58.2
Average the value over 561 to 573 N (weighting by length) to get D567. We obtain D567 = 66.4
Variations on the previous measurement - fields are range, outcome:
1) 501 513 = 42.5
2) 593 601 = 57.9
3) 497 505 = 52.7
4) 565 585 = 65.1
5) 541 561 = 58.8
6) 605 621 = 40.4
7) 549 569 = 60.8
